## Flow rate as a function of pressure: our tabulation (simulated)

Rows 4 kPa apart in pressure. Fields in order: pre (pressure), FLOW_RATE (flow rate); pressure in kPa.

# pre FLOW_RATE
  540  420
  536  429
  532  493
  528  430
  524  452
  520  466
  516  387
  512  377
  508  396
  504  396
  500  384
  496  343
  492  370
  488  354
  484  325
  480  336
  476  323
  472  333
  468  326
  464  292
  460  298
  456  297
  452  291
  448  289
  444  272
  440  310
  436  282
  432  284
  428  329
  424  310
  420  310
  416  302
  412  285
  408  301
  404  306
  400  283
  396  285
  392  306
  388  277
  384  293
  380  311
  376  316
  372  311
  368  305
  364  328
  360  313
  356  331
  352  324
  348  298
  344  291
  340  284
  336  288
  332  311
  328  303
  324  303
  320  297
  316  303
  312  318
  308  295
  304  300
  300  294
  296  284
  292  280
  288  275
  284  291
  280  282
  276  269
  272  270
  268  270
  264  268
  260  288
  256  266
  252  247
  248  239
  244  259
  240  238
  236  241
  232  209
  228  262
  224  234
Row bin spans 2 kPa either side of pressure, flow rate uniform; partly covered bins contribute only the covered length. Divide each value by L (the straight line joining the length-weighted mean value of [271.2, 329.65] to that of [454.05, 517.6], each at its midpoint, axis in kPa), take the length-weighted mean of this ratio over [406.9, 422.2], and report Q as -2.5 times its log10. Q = 0.09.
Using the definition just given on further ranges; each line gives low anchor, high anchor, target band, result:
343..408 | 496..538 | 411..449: 0.17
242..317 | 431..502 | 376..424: 0.02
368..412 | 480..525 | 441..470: 0.18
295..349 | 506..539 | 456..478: 0.25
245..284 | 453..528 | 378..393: 0.07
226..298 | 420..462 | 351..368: -0.15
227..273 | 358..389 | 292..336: -0.06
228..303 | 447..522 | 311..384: -0.04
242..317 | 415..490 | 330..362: -0.05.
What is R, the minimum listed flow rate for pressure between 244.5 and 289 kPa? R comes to 239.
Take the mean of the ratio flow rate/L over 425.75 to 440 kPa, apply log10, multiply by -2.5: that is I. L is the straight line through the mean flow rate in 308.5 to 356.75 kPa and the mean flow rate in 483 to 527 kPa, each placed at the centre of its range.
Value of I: 0.176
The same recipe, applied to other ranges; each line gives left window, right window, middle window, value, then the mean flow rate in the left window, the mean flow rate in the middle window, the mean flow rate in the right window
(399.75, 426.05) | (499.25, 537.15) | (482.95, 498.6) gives 0.116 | 301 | 351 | 422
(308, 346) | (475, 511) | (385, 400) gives 0.123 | 300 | 289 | 360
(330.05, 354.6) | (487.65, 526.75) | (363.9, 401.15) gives 0.078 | 300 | 301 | 395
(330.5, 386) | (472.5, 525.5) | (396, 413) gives 0.128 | 307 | 293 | 376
